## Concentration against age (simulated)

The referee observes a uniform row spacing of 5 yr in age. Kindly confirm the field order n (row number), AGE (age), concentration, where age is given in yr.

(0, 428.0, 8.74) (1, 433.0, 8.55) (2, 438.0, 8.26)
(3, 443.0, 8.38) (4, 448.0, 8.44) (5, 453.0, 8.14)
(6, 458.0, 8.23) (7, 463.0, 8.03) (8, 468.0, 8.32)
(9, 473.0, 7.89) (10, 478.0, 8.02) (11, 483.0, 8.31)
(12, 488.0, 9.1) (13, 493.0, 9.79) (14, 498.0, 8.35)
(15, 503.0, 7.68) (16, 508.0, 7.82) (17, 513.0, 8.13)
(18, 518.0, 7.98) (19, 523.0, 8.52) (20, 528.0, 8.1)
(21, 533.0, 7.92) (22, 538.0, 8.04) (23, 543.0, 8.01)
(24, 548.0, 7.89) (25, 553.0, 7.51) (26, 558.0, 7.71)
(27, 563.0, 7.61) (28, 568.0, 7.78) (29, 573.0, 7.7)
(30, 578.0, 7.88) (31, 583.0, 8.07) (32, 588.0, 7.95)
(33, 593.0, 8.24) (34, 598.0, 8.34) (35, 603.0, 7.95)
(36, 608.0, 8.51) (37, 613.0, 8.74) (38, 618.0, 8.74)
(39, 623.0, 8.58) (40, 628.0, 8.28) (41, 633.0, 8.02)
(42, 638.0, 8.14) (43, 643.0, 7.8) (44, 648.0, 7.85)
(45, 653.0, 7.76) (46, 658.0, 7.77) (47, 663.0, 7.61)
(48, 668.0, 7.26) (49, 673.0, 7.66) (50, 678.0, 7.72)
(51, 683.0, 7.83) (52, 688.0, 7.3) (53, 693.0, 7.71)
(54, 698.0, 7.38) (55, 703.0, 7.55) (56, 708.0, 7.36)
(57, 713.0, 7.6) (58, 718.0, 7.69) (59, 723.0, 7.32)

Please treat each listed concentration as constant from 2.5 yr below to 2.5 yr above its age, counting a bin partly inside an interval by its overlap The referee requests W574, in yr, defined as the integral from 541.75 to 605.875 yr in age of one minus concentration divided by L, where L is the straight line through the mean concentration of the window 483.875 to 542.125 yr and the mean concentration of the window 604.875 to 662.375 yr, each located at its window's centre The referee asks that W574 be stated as 2.7 yr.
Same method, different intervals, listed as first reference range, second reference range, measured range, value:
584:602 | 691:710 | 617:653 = -1.1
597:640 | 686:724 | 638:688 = 1.4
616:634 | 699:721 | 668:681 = 0.5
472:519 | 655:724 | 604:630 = -2.3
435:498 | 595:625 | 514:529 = 0.4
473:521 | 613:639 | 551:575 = 2.0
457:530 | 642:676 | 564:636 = -2.7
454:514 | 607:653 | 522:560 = 1.6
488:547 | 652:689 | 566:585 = 0.4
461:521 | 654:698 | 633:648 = -0.4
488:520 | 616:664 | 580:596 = 0.2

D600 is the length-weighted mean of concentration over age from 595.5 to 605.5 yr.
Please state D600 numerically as 8.14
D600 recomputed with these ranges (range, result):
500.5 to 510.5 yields 7.75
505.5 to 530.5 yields 8.11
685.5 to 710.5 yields 7.46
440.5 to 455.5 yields 8.32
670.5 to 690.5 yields 7.63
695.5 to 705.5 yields 7.47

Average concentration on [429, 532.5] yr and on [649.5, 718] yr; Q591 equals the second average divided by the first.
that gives 0.9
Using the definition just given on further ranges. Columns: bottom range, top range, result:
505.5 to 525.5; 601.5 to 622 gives 1.05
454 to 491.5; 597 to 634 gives 1.01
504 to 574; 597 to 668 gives 1.03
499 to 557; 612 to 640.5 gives 1.05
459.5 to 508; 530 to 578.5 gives 0.93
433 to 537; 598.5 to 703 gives 0.96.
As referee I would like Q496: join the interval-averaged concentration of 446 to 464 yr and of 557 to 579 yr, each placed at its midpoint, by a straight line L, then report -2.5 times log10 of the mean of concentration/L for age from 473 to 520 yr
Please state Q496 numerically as -0.04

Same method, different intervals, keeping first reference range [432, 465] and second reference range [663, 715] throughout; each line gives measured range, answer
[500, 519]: 0.03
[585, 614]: -0.06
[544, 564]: 0.03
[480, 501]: -0.09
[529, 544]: 0.00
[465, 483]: 0.01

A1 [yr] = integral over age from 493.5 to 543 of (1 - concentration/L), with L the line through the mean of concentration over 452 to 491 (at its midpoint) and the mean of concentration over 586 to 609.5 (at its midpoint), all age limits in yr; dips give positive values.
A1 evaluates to 0.7 yr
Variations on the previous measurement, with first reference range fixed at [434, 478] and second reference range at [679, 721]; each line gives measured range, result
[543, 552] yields 0.1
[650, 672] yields 0.1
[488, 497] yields -1.4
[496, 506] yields 0.1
